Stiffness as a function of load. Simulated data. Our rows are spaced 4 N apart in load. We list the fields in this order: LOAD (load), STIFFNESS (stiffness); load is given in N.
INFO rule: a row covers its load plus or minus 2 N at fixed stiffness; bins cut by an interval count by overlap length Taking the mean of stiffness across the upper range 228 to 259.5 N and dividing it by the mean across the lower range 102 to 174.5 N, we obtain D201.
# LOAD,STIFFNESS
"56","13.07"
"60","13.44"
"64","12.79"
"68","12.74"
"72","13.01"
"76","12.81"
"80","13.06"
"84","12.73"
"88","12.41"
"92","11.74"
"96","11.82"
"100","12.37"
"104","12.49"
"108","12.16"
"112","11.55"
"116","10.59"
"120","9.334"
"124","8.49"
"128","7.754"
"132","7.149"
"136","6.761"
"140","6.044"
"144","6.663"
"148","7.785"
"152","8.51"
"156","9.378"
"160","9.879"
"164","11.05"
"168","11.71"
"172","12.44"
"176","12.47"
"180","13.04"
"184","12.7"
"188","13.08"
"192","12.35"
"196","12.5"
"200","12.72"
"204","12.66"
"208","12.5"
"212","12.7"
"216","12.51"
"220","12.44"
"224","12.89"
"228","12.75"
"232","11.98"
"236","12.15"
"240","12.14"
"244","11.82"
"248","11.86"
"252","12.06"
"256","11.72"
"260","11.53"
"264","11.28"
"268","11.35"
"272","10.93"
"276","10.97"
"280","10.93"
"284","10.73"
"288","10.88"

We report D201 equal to 1.27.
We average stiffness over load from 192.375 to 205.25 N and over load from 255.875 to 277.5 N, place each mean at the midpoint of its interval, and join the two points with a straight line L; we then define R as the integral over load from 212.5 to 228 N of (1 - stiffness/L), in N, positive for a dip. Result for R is -0.6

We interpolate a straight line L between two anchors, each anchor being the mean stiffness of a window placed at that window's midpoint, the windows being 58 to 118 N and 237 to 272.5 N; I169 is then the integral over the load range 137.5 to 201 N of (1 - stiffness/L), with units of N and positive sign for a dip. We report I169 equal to 6.9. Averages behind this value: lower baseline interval 12.4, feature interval 10.7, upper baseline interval 11.7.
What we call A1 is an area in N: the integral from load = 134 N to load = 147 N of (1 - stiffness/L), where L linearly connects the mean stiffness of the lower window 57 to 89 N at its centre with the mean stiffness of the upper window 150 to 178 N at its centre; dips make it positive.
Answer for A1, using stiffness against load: 5.4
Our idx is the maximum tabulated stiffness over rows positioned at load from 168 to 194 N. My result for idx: 13.08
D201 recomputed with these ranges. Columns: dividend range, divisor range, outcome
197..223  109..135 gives 1.37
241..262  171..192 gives 0.93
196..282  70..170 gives 1.17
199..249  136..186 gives 1.24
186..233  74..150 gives 1.24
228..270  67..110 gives 0.95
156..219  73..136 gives 1.11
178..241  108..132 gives 1.32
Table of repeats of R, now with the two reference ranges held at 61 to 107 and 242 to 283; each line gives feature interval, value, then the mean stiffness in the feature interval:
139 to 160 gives 7.2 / 7.96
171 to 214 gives -2.9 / 12.7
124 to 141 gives 7.1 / 7.16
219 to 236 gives -1.2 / 12.5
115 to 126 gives 2.6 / 9.37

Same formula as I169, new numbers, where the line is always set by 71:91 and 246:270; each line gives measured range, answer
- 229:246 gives -0.4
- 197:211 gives -0.8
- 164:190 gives -0.7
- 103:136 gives 7.5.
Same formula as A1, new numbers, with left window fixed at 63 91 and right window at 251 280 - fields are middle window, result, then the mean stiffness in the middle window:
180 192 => -0.9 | 12.8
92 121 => 2.3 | 11.6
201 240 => -2.7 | 12.5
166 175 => 0.0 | 12.1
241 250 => -0.3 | 11.9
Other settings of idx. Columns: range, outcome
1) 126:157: 9.378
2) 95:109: 12.49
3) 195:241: 12.89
